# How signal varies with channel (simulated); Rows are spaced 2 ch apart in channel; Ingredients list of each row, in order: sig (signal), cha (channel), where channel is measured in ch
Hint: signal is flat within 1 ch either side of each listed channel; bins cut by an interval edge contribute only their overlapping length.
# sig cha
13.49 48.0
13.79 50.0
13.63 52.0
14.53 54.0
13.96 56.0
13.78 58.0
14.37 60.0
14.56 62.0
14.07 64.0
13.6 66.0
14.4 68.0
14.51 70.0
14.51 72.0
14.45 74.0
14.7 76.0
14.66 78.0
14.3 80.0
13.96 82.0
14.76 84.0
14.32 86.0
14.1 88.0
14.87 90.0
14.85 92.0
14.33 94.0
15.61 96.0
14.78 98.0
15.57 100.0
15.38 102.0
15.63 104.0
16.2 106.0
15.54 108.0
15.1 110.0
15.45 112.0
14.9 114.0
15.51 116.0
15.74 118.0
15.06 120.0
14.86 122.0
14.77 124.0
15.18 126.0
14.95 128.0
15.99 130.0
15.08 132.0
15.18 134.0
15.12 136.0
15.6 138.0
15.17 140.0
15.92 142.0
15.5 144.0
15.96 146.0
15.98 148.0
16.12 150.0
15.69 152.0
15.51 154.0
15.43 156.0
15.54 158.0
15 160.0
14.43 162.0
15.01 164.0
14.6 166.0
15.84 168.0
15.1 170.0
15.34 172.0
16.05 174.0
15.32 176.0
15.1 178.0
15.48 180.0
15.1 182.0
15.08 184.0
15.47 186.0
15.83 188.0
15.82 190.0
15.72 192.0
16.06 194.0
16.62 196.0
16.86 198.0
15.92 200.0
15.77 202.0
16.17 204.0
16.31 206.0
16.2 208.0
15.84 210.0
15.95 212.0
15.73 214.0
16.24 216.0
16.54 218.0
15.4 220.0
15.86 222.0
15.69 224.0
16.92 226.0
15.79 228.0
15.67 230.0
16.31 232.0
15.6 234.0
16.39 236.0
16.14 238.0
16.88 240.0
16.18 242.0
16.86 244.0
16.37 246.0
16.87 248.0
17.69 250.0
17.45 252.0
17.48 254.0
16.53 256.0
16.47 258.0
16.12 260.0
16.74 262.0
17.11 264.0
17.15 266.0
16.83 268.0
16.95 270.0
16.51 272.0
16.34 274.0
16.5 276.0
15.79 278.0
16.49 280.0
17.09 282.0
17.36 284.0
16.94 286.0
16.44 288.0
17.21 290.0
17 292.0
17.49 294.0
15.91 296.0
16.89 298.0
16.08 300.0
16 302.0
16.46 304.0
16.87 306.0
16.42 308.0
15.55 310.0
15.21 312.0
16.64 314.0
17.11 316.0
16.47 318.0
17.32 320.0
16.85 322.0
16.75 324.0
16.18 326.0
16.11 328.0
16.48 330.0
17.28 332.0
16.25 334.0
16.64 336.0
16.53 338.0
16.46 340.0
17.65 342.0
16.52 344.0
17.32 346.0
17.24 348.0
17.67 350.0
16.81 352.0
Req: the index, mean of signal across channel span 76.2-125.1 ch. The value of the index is 15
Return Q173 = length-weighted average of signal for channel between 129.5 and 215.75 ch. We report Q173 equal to 15.6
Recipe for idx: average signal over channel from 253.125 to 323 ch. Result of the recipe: 16.6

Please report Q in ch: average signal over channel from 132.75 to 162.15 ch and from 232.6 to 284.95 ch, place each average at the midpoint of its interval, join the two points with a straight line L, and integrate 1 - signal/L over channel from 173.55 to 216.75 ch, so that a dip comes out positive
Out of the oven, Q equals 0.5 ch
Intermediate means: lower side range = 15.5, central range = 15.8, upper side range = 16.7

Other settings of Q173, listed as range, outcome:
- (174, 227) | 15.9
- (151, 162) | 15.3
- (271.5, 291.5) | 16.7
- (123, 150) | 15.4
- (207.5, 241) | 16.1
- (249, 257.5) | 17.2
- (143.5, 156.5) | 15.8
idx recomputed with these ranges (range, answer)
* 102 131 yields 15.3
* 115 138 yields 15.2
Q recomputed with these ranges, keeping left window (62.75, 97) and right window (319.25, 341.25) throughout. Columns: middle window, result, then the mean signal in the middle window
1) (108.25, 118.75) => -0.4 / 15.3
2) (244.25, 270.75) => -1.5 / 16.9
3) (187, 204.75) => -0.7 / 16.1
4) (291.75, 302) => -0.2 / 16.6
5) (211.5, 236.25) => -0.5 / 16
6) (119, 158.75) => -1.2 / 15.4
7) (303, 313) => 0.2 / 16.1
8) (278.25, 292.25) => -0.5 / 16.9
